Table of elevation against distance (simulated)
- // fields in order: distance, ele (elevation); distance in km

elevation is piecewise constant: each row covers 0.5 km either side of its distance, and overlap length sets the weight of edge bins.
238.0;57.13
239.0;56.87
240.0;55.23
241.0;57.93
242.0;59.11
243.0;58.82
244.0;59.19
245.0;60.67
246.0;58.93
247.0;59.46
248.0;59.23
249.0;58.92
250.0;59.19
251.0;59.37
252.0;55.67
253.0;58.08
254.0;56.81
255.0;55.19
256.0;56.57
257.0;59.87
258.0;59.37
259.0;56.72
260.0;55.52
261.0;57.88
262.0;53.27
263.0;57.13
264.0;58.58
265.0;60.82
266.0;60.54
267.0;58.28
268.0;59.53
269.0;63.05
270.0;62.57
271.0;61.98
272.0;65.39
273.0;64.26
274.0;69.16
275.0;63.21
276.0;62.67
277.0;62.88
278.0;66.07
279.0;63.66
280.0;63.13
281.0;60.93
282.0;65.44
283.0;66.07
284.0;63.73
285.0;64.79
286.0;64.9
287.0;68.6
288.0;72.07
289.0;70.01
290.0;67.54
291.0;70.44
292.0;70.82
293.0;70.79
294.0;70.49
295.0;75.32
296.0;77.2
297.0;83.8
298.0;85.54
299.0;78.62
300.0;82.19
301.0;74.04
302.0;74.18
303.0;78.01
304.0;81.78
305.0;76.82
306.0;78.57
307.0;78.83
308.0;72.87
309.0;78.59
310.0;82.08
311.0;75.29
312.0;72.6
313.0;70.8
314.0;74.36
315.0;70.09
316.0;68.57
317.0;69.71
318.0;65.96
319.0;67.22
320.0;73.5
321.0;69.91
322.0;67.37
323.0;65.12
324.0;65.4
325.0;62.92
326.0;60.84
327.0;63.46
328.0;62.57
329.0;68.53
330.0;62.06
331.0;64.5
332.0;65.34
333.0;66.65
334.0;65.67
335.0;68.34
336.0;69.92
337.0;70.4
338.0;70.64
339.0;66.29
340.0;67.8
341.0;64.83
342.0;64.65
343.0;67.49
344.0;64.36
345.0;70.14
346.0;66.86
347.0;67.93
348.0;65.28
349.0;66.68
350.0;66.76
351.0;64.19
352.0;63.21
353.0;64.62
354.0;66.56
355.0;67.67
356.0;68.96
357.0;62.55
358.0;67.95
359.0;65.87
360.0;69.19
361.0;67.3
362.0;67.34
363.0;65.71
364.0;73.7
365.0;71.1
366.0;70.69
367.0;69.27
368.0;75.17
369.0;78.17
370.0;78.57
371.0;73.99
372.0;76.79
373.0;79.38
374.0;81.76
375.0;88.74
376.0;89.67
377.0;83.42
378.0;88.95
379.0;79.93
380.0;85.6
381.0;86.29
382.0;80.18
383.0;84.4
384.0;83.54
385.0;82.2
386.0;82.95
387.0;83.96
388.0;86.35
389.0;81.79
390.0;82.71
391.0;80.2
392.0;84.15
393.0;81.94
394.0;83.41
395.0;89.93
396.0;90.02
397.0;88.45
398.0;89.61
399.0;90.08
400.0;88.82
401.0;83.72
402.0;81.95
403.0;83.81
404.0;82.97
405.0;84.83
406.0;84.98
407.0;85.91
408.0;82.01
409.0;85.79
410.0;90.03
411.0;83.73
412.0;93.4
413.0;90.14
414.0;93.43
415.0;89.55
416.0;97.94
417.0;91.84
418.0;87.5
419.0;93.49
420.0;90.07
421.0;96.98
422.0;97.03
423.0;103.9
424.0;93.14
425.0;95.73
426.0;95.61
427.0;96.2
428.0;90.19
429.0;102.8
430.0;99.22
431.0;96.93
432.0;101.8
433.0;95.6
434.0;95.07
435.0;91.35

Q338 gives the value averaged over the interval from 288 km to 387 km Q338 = 72.3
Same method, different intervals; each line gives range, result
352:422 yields 81.6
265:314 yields 70.2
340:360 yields 66.3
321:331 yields 64.5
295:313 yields 78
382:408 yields 84.8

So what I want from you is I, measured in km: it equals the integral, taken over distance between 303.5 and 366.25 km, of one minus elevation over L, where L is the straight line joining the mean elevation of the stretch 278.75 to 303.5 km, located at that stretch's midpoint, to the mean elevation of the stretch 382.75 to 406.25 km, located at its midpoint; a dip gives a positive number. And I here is 6.8 km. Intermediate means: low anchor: 71.4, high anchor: 84.9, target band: 68.6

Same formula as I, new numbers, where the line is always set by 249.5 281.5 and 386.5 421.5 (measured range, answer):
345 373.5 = 3.4 km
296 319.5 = -2.5 km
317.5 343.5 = 2.3 km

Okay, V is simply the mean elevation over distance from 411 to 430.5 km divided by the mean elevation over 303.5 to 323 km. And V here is 1.3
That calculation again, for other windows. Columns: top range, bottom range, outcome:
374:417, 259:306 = 1.27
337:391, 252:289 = 1.20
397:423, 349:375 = 1.26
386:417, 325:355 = 1.31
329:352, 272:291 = 1.02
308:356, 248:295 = 1.08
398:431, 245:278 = 1.52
